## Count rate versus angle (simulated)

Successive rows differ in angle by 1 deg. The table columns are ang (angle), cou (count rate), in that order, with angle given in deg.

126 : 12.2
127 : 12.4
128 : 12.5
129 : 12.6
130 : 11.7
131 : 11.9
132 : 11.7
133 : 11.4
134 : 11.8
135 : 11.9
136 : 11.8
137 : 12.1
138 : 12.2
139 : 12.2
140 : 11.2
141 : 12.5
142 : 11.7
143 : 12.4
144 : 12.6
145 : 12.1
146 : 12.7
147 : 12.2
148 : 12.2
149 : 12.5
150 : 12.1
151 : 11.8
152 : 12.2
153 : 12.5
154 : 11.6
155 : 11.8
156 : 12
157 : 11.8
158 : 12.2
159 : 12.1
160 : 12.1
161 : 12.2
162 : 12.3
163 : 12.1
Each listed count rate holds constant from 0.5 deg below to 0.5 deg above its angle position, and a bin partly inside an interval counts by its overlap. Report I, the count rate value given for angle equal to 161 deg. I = 12.2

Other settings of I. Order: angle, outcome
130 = 11.7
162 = 12.3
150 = 12.1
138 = 12.2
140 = 11.2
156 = 12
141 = 12.5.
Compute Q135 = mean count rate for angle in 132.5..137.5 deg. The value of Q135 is 11.8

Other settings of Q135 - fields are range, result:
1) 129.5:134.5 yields 11.7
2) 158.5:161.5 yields 12.1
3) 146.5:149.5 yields 12.3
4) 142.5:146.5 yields 12.4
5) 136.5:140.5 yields 11.9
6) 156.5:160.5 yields 12.1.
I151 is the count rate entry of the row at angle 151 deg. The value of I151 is 11.8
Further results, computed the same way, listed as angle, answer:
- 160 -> 12.1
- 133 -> 11.4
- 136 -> 11.8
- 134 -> 11.8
